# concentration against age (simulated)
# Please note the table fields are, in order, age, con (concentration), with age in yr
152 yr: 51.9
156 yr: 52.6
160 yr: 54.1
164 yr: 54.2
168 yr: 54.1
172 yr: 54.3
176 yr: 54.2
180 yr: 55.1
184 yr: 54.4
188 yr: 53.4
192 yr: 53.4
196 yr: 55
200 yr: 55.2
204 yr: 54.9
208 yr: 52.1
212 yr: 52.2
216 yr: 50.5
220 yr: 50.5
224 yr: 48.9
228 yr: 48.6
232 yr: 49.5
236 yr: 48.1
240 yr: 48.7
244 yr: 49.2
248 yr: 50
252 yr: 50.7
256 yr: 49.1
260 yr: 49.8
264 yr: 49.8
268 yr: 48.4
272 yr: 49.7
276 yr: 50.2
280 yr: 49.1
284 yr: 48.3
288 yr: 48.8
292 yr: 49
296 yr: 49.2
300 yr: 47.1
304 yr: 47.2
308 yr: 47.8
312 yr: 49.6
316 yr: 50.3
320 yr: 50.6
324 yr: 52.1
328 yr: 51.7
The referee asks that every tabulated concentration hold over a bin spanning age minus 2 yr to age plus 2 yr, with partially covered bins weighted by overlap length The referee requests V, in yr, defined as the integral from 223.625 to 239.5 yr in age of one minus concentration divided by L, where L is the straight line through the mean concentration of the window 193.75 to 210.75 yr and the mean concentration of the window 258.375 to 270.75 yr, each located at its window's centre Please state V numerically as 0.96 yr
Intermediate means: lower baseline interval 54.2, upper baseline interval 49.3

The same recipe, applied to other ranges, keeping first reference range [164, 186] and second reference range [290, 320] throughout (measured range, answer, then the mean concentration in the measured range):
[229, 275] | 1.5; 49.4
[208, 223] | 0.4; 51.1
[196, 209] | -0.3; 54.4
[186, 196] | 0.0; 53.7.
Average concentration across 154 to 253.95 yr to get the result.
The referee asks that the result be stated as 52.2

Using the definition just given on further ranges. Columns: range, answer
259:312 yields 48.8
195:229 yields 52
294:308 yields 47.8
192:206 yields 54.8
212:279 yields 49.6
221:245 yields 48.9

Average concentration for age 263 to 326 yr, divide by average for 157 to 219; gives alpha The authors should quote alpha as 0.92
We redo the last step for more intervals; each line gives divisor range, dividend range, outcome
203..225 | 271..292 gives 0.96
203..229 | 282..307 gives 0.95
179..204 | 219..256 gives 0.91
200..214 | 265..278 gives 0.93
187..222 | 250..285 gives 0.93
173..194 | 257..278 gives 0.92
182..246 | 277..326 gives 0.95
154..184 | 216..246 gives 0.91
